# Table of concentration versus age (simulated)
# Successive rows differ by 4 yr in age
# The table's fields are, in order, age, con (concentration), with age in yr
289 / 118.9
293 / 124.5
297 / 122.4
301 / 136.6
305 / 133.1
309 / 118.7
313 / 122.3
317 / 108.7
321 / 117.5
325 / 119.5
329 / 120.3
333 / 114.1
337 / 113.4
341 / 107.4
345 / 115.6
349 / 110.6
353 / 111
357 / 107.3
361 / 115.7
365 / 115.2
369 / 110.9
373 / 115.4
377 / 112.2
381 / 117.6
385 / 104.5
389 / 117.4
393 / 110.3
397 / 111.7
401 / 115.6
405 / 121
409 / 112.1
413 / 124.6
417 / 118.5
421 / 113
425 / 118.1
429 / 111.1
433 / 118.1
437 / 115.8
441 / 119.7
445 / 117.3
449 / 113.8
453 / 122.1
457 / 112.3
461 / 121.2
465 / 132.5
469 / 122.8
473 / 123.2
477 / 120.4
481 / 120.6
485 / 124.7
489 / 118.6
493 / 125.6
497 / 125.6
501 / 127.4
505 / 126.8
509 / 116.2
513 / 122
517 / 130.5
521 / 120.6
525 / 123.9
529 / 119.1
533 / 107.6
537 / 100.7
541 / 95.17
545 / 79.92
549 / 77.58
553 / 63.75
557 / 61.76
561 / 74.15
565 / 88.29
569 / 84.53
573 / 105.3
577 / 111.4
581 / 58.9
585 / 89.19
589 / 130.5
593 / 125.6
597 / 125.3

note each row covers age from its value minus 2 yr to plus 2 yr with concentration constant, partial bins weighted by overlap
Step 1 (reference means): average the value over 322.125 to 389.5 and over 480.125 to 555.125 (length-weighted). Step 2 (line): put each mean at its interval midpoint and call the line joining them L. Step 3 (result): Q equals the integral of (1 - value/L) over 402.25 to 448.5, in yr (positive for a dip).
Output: -1.8 yr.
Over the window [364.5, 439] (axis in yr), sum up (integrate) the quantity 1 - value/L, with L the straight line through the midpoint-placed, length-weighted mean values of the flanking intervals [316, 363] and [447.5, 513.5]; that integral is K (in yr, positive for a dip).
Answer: 1.55 yr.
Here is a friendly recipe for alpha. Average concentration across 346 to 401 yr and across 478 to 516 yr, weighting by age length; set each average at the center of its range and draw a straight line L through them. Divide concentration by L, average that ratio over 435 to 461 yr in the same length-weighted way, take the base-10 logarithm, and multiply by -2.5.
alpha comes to 0.02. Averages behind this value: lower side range 112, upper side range 123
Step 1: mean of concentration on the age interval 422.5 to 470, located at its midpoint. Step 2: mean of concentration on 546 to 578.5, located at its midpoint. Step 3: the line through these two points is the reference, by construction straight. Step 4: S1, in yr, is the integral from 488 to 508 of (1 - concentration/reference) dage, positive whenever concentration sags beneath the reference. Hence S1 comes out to -4.3 yr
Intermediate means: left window 119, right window 82.8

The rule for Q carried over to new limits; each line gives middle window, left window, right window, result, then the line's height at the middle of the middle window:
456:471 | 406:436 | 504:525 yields -0.4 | 120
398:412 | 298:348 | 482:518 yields 0.5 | 121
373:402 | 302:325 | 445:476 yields 1.9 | 121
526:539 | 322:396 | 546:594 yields -2.5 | 92.7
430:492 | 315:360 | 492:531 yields 0.3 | 121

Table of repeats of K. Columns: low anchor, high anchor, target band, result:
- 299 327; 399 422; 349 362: 1.0 yr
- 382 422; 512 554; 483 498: -2.2 yr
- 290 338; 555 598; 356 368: 0.3 yr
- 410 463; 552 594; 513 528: -3.5 yr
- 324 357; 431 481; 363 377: 0.2 yr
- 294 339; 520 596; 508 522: -3.2 yr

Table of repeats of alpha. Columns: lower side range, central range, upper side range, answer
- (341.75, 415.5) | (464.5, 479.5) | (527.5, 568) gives -0.25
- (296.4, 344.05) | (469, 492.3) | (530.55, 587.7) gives -0.25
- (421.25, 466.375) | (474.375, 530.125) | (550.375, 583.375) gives -0.22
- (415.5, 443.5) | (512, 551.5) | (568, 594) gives -0.01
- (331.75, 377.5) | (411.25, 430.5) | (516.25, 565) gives -0.11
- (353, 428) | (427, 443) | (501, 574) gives -0.06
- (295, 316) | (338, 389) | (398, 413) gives 0.08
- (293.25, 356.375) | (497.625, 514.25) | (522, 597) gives -0.22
